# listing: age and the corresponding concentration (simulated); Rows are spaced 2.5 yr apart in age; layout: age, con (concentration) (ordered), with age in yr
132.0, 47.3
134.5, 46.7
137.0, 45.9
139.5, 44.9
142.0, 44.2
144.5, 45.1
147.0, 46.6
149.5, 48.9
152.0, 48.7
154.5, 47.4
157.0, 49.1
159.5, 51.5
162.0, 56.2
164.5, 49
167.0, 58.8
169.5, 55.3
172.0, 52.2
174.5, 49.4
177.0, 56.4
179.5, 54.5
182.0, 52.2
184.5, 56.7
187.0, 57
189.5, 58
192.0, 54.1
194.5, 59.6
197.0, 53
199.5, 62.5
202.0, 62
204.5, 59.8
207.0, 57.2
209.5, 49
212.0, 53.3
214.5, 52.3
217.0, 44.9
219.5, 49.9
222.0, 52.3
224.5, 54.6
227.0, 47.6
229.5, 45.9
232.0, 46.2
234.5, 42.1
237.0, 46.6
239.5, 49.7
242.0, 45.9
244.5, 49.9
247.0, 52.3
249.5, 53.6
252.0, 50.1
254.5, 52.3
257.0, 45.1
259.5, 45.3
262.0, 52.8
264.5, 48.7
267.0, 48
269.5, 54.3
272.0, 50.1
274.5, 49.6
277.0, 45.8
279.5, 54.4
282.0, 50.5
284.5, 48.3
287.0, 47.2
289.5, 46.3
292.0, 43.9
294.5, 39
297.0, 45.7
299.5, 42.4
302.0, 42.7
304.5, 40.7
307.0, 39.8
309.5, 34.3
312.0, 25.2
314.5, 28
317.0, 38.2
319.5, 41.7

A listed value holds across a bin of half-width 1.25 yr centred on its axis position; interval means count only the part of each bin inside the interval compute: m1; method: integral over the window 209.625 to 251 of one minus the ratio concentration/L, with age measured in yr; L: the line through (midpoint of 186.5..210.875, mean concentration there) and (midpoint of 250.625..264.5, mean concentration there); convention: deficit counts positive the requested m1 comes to 2.84 yr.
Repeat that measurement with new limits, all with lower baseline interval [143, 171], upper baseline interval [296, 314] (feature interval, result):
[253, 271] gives -3.4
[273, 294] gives -4.2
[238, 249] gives -1.6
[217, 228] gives -1.3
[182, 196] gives -2.5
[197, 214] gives -3.7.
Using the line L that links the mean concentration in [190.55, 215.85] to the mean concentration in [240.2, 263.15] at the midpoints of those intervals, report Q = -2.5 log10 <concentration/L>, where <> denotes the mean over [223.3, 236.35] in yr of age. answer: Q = 0.12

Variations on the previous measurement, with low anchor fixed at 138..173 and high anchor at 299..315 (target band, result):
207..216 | -0.16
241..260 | -0.20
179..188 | -0.17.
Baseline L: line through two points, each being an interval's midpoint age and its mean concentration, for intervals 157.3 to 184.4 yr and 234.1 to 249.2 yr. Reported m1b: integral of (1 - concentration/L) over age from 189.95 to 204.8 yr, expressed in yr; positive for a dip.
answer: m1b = -2.0 yr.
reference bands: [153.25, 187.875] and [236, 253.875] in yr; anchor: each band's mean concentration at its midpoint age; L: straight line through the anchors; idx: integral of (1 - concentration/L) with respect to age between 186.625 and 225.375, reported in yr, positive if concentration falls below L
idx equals -2.5 yr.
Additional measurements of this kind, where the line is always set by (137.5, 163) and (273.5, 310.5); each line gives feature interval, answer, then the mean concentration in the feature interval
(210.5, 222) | -0.9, 50.3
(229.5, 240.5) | 0.0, 46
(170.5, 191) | -3.1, 54.6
